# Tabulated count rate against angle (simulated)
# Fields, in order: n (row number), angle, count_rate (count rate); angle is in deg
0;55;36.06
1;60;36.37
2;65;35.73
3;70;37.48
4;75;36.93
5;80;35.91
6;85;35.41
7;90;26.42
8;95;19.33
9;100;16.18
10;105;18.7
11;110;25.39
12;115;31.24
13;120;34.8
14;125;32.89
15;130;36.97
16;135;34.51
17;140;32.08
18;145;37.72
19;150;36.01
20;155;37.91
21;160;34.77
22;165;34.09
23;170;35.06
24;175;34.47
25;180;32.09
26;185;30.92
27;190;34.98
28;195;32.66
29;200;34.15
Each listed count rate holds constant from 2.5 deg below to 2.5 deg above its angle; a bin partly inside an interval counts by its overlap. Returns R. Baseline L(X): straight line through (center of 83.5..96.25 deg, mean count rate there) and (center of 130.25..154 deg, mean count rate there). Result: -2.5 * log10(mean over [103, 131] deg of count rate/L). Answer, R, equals 0.065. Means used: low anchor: 27.2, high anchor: 35.4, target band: 29.8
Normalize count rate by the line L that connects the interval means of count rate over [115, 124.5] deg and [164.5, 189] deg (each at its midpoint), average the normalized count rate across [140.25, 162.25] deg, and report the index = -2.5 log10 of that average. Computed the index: -0.09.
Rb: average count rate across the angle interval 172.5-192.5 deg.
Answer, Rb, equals 33.1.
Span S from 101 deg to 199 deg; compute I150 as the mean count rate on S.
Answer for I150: 32.8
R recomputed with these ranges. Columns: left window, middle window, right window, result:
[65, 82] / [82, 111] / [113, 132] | 0.44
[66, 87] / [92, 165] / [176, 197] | 0.13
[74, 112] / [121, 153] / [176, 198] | -0.19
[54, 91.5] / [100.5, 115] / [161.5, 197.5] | 0.45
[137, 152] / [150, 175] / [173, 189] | -0.05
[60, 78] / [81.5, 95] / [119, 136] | 0.23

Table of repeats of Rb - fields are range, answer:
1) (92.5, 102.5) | 17.8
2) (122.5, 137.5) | 34.8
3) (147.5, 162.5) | 36.2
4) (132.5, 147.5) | 34.8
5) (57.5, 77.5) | 36.6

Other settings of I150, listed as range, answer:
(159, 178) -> 34.5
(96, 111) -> 19.5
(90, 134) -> 27.2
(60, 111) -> 29.2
